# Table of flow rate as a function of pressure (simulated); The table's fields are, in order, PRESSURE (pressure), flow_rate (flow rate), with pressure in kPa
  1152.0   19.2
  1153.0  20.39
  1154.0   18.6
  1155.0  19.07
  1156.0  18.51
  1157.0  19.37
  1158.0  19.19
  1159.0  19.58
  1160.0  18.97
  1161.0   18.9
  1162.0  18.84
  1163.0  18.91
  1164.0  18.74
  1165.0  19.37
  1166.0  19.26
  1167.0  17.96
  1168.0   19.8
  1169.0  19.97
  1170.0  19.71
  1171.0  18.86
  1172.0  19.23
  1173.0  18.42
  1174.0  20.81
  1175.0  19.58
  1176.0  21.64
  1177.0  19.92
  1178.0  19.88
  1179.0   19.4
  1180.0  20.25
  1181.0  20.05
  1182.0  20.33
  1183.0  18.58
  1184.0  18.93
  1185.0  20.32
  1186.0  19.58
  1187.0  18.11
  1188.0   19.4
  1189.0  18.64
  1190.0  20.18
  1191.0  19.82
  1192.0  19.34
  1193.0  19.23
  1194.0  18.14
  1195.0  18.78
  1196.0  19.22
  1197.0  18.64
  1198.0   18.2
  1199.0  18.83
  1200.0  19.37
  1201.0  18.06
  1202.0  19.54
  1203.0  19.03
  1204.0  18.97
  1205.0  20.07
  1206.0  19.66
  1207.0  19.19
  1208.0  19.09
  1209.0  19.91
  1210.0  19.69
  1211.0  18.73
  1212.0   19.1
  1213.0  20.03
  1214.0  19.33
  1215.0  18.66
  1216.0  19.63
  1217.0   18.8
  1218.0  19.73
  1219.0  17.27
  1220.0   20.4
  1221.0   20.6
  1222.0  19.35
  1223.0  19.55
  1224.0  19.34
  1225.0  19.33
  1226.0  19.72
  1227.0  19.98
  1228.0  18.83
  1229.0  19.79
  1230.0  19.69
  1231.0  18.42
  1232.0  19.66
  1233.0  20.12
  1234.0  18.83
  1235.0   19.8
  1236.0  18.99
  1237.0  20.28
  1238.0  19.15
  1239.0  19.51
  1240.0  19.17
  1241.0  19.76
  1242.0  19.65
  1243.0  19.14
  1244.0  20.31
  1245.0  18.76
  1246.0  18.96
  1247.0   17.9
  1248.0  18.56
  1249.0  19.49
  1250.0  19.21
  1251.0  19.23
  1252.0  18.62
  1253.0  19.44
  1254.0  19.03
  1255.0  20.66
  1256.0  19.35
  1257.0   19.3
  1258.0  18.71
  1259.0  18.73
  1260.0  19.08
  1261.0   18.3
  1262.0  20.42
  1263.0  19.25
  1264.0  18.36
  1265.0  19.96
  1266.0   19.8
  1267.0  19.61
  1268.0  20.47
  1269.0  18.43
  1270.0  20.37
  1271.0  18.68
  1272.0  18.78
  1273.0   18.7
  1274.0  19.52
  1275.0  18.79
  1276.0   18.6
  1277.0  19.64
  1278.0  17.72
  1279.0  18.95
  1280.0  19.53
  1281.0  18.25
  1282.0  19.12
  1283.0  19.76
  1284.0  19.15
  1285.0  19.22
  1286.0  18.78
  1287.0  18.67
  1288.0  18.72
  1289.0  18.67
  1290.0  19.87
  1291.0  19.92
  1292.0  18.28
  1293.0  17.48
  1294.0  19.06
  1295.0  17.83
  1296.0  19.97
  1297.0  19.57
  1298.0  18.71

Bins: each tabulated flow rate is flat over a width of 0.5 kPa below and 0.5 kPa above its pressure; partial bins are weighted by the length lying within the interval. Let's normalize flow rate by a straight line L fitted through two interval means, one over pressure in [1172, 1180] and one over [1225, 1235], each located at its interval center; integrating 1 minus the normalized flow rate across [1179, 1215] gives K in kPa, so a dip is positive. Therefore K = 0.9 kPa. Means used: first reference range 19.9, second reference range 19.5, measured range 19.3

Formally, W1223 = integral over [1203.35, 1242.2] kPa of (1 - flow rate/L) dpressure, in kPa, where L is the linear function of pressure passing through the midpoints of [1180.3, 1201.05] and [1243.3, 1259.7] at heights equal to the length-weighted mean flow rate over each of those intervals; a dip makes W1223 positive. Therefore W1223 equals -0.56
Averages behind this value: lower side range 19.2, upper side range 19.1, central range 19.4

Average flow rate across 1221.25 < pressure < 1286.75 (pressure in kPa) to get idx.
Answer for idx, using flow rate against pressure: 19.3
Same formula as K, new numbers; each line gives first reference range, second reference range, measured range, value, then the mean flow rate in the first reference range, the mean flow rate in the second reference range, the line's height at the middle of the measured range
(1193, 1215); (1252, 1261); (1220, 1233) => -0.3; 19.1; 19.2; 19.1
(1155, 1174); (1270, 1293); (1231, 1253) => -0.3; 19.1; 19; 19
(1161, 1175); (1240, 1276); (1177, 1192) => -0.2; 19.2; 19.2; 19.2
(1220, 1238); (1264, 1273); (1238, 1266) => 0.3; 19.6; 19.4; 19.5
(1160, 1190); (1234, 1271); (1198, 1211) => 0.1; 19.4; 19.3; 19.4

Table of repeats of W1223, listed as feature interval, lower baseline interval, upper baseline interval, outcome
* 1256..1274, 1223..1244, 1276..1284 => -0.1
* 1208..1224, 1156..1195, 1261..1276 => 0.0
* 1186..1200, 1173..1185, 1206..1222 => 0.5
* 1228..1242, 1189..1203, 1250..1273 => -0.2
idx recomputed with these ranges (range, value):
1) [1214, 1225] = 19.3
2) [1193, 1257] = 19.3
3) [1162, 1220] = 19.3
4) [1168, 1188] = 19.7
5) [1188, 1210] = 19.2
